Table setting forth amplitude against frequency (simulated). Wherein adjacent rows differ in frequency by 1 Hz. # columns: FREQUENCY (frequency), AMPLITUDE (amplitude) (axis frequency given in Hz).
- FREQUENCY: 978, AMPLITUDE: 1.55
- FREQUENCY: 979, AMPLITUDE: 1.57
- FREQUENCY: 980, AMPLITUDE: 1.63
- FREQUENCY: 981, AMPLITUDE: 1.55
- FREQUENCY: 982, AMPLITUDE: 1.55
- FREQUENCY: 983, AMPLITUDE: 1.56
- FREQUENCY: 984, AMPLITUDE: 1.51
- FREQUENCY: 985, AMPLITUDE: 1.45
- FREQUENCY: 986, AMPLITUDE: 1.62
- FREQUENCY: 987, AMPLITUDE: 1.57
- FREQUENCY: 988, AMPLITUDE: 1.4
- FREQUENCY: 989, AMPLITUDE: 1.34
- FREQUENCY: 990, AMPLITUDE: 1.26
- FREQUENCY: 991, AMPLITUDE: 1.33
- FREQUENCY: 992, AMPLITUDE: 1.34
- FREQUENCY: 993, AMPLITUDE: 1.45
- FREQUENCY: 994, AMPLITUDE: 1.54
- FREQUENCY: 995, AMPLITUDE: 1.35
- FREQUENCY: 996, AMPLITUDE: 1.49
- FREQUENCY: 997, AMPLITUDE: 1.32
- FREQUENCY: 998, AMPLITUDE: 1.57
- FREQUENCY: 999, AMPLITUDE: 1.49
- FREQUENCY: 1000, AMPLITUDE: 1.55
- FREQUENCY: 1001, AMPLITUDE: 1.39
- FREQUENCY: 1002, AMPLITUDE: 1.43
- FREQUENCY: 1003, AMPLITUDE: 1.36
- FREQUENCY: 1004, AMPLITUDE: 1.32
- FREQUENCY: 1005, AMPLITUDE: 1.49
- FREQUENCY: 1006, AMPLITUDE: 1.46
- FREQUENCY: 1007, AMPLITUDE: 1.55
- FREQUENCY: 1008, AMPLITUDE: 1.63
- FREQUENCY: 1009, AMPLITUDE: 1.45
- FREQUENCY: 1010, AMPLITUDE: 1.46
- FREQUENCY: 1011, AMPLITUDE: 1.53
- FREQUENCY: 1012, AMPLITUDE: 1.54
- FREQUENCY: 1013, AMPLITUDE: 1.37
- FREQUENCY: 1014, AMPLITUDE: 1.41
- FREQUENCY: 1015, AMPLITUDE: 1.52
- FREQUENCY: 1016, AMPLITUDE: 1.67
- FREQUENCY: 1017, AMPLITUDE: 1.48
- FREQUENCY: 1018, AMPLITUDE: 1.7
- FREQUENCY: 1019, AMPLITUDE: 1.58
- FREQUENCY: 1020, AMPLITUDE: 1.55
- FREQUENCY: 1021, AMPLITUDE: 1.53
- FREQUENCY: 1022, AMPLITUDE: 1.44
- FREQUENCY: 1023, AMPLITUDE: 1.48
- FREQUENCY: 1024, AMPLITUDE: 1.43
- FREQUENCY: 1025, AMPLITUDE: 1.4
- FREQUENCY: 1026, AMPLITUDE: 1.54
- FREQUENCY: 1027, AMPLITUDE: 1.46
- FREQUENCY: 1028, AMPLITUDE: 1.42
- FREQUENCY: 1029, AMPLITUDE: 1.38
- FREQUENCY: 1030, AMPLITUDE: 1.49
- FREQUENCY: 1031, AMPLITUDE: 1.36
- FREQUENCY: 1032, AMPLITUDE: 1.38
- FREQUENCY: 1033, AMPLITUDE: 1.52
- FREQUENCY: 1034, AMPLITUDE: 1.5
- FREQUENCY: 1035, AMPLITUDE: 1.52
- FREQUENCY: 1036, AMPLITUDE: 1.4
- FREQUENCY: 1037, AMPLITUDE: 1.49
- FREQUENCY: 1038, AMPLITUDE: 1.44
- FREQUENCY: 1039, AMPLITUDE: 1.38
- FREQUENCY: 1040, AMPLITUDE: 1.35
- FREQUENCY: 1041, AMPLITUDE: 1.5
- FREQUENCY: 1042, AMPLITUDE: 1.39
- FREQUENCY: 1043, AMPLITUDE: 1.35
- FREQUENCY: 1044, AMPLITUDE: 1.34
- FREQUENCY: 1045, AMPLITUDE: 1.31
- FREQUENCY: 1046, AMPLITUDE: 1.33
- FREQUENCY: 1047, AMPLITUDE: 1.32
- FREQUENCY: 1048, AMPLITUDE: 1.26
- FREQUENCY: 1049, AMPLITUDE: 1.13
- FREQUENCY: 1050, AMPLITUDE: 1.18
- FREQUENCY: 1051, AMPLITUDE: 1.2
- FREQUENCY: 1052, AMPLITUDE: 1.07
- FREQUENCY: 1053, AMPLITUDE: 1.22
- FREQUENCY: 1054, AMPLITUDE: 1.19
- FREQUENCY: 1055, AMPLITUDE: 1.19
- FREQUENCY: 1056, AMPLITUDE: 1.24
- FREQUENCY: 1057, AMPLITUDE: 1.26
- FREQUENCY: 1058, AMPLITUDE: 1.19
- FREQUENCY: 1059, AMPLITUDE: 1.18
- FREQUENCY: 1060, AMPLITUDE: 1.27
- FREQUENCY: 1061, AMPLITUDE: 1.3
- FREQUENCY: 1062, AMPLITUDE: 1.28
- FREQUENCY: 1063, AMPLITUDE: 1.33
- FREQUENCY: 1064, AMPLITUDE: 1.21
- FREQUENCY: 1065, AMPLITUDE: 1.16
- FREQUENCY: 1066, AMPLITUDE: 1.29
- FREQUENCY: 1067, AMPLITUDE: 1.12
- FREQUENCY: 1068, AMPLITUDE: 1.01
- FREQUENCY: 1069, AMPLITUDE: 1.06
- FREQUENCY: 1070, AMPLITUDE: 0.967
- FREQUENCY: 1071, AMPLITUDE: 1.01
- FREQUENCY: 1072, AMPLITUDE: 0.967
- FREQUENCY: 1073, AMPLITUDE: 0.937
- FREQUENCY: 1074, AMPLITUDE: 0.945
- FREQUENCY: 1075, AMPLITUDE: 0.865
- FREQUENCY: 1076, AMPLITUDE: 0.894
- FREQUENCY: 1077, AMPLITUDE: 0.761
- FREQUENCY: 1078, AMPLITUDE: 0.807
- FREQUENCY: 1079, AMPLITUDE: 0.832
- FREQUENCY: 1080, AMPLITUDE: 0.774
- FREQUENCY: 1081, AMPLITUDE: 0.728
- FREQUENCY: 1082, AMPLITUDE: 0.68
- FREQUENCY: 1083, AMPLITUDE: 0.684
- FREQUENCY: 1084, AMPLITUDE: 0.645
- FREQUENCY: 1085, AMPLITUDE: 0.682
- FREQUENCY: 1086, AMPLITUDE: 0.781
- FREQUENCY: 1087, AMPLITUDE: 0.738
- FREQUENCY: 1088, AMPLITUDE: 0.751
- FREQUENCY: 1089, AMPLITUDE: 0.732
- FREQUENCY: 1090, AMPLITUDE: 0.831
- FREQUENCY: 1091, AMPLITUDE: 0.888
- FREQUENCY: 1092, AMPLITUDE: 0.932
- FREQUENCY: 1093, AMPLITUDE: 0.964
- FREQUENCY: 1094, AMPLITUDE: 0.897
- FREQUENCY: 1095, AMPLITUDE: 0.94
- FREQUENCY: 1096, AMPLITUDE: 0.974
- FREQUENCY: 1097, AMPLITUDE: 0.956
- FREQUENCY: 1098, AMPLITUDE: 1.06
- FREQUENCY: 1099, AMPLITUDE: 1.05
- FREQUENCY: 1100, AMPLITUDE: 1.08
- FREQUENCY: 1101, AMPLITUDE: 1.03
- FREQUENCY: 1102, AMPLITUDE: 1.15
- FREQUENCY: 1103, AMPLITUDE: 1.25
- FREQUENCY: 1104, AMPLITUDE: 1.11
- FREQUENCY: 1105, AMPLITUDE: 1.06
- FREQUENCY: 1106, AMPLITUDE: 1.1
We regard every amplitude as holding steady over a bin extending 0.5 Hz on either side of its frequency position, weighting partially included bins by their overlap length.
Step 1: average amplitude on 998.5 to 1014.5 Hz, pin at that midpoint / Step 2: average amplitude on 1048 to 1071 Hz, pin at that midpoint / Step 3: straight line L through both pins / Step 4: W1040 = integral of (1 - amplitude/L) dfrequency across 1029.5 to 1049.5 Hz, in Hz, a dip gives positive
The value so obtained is -1.5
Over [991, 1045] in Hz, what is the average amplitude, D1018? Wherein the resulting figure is 1.46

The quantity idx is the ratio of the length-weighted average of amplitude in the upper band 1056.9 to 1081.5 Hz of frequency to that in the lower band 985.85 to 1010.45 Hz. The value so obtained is 0.7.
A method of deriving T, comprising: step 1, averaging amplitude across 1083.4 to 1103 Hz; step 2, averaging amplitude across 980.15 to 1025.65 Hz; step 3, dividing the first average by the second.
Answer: 0.61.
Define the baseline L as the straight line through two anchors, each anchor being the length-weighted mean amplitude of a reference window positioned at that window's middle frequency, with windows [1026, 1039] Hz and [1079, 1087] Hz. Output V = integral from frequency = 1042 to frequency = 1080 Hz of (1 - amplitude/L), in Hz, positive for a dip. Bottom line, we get -3.6 Hz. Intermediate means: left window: 1.45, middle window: 1.13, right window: 0.72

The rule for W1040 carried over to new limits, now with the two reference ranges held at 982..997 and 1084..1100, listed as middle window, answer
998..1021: -2.91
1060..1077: -1.17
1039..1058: -2.56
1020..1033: -2.21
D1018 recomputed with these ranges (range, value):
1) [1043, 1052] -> 1.25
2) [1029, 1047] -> 1.41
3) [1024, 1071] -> 1.3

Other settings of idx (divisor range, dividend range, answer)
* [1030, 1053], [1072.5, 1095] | 0.60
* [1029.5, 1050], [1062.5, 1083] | 0.69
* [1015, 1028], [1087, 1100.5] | 0.61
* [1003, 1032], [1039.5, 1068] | 0.84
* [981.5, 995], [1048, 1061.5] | 0.83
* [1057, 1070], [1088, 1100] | 0.78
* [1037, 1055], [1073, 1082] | 0.64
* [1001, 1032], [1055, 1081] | 0.72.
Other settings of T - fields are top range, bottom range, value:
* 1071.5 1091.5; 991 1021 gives 0.54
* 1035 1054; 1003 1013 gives 0.89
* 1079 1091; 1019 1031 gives 0.51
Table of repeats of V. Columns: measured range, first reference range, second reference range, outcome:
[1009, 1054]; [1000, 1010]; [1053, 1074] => -3.1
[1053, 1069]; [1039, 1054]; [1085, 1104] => -0.4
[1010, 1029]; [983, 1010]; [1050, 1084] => -2.6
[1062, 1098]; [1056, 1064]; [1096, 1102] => 7.3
